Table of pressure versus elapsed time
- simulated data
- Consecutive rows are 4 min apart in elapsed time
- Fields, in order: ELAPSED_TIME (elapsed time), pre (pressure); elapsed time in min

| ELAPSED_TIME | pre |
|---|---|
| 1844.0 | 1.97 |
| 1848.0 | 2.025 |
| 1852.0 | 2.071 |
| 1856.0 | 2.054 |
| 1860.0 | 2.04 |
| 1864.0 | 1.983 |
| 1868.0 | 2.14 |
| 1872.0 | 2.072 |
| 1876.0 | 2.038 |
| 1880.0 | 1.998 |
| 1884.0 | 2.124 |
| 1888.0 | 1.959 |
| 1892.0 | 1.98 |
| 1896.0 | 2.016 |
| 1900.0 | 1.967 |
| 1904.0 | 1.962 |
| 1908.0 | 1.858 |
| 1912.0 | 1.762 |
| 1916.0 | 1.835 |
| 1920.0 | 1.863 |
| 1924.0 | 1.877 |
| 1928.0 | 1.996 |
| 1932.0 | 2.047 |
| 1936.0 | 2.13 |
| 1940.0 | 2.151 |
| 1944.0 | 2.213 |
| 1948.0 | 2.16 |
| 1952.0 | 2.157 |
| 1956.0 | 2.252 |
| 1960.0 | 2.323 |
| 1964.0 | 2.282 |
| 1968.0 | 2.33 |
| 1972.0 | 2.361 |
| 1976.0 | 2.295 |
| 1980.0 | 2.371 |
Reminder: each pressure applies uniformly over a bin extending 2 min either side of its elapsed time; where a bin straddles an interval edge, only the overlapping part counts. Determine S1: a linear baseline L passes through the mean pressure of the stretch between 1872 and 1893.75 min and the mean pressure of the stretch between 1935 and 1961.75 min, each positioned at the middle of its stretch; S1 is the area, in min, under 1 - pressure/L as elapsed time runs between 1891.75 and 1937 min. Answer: 3.7 min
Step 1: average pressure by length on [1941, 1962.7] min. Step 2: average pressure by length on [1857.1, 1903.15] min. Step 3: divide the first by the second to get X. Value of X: 1.09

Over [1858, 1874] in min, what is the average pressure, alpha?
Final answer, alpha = 2.06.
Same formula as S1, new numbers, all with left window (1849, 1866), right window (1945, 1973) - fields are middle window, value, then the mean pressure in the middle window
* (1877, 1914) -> 2.8 min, 1.96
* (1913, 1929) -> 2.2 min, 1.88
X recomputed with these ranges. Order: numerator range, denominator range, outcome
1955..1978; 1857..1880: 1.13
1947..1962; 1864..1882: 1.08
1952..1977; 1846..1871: 1.12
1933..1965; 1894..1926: 1.16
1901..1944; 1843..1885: 0.96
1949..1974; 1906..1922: 1.25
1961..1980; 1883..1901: 1.16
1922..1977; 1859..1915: 1.10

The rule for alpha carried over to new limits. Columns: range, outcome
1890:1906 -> 1.98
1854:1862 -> 2.05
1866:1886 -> 2.07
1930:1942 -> 2.11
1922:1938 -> 2.01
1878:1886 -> 2.06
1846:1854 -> 2.05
